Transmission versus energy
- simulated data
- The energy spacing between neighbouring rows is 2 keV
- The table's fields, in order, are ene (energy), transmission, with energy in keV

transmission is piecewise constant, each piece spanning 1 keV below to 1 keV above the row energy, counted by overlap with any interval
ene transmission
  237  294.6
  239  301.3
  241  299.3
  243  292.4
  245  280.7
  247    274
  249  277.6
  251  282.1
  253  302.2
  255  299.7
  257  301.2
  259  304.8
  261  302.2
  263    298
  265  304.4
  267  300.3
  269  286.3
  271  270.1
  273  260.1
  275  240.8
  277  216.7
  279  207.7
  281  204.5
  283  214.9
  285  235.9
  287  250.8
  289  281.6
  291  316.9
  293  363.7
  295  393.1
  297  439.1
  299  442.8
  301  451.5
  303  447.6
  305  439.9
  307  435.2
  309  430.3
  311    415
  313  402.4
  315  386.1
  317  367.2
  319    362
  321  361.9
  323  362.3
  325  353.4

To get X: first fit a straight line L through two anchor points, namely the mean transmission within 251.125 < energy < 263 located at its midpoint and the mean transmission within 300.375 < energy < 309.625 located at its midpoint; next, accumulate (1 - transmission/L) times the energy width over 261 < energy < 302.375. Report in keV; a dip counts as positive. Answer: 8.1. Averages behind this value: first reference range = 300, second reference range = 441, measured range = 300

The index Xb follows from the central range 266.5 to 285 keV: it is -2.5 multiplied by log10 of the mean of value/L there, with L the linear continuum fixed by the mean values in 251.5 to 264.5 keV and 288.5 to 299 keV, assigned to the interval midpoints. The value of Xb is 0.346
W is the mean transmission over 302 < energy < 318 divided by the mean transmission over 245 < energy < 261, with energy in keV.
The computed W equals 1.42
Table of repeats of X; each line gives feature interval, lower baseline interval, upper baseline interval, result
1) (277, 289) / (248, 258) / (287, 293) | 2.9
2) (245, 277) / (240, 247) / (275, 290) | -2.7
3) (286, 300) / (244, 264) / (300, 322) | 0.7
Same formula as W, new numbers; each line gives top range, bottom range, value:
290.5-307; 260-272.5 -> 1.42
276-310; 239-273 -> 1.16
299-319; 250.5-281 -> 1.51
